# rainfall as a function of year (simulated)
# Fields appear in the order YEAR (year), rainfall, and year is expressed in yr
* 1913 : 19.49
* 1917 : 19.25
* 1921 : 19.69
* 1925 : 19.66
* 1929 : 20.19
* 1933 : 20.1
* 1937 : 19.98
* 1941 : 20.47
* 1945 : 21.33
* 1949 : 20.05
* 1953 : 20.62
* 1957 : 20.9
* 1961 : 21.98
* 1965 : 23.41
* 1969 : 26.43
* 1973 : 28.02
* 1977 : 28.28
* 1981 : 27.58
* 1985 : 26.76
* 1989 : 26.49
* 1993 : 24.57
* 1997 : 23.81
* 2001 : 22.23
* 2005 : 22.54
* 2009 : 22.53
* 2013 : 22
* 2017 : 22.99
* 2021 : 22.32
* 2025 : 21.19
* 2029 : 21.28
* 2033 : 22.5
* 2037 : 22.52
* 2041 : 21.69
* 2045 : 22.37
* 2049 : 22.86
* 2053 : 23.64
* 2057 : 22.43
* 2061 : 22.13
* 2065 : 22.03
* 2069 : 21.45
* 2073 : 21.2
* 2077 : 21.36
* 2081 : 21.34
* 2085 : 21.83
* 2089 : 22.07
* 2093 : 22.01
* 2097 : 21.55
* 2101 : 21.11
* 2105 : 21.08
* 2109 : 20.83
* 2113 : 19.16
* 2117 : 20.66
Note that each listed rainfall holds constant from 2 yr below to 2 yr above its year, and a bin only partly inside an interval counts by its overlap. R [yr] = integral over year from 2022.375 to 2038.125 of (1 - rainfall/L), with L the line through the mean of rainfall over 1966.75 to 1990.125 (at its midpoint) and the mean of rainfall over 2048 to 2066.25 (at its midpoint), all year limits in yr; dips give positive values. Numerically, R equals 1.5 yr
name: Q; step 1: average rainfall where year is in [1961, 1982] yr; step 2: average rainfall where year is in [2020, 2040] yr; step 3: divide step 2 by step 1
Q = 0.8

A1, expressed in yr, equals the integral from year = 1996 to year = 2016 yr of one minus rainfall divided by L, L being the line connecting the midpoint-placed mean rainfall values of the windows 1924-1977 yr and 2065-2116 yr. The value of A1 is -0.8 yr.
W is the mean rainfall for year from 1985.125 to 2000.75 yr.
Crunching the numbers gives 24.9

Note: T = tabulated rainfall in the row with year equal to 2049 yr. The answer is 22.86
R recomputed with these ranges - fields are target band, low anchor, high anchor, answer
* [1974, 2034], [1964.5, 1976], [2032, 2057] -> 2.1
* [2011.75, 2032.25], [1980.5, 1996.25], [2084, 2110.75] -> 2.2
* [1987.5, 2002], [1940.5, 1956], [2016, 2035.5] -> -1.9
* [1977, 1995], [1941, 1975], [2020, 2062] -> -3.2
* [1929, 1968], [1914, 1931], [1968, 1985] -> 3.9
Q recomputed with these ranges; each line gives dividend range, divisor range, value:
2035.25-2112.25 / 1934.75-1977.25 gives 0.96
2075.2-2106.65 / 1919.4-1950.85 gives 1.07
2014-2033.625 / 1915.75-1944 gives 1.10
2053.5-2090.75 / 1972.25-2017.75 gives 0.88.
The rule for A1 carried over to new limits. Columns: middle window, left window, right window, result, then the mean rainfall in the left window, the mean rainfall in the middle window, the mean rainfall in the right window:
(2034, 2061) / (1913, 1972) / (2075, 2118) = -1.8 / 21.1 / 22.5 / 21.2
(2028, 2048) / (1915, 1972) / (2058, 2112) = -0.7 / 21.1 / 22.2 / 21.5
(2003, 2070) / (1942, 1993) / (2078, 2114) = 1.1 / 24.3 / 22.3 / 21.3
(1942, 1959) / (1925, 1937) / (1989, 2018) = 0.1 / 20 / 20.7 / 23.2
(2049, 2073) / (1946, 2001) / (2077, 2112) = -0.1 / 24.4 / 22.3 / 21.4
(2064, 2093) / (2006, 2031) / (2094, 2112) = -0.4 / 22.1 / 21.6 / 21.1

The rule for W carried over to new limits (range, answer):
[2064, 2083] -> 21.4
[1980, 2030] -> 23.5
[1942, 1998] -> 24.2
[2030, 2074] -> 22.3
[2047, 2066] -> 22.6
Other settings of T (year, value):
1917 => 19.25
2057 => 22.43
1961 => 21.98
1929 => 20.19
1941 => 20.47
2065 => 22.03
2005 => 22.54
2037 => 22.52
